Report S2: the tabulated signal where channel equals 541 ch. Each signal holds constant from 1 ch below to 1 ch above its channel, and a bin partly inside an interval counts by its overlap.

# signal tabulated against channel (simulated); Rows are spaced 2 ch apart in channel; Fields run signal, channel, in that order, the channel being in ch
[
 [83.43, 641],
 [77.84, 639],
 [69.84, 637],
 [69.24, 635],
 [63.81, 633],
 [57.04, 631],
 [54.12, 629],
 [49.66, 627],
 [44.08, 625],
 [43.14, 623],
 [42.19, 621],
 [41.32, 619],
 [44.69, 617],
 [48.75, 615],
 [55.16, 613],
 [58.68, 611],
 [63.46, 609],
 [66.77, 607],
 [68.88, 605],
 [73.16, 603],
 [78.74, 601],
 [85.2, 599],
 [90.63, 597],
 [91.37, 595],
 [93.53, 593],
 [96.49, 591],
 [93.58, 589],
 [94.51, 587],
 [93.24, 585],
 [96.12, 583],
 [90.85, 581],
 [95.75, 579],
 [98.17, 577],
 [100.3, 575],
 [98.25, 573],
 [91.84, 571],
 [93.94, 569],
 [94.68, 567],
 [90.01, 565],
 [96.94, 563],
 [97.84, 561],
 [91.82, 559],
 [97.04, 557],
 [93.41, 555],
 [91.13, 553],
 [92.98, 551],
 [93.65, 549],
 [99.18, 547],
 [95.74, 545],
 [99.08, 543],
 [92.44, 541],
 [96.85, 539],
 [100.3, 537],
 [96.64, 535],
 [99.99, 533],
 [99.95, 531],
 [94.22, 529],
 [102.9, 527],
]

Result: 92.44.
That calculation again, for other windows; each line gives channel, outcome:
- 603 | 73.16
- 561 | 97.84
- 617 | 44.69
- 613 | 55.16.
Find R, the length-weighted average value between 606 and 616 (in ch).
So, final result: 58.6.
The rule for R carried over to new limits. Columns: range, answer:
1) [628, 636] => 61.1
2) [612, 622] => 46.4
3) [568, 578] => 96.5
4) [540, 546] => 95.8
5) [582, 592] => 94.8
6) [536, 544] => 97.2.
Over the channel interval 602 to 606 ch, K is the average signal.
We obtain 71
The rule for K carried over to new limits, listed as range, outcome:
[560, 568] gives 94.9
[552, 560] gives 93.3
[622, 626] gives 43.6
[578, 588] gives 94.1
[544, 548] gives 97.5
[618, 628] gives 44.1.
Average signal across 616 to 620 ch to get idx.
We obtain 43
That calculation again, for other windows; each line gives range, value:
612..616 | 52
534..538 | 98.5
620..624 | 42.7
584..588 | 93.9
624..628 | 46.9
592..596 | 92.5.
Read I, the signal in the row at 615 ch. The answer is 48.75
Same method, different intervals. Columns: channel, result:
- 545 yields 95.74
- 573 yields 98.25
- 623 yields 43.14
